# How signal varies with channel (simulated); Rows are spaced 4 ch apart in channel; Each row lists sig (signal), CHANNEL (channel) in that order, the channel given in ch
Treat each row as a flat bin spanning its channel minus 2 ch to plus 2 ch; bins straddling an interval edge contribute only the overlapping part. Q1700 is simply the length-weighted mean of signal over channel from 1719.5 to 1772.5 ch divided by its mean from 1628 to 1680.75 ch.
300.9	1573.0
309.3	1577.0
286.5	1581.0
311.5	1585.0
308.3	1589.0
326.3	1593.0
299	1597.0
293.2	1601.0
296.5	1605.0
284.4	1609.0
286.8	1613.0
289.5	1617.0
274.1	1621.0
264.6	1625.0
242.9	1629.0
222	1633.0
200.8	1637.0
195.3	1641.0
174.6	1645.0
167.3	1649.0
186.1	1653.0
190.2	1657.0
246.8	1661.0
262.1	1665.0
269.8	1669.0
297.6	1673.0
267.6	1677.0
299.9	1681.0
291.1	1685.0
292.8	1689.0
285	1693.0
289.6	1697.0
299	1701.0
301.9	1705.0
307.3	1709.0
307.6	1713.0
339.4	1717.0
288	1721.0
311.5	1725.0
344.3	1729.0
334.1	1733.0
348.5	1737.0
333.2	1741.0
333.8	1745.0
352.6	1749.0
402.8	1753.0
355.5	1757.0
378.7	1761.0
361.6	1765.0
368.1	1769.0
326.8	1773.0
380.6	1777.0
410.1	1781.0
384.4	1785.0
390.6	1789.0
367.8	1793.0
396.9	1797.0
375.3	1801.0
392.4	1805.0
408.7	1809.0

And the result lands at 1.5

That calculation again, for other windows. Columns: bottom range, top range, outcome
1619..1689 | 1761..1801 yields 1.57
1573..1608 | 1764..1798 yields 1.24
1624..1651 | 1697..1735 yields 1.51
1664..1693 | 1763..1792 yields 1.32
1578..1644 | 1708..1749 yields 1.20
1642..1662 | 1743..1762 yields 1.91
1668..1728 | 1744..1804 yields 1.25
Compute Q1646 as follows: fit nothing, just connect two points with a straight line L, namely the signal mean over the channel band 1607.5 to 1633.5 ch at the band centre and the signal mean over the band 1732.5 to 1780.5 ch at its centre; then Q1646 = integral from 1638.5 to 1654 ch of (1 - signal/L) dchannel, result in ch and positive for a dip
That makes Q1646 5.7 ch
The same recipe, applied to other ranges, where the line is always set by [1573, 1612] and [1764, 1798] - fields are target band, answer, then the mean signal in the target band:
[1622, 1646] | 7.3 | 221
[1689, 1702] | 1.9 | 291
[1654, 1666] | 3.7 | 227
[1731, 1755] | 0.7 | 351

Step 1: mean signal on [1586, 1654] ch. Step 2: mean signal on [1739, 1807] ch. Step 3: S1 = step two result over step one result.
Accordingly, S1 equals 1.5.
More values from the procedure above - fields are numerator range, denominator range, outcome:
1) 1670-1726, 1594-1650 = 1.18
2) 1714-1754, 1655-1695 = 1.24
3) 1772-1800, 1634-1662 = 1.97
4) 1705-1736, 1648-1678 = 1.34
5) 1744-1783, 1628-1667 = 1.77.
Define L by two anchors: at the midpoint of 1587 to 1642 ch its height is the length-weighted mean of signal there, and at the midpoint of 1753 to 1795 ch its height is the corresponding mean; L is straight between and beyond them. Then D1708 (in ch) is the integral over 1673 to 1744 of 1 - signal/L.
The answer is 5.1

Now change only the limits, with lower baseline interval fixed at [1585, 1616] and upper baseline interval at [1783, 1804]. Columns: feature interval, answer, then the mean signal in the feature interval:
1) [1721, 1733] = 1.1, 322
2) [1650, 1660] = 4.1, 192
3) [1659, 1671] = 2.5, 260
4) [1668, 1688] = 2.8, 286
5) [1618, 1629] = 1.5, 266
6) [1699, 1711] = 1.5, 303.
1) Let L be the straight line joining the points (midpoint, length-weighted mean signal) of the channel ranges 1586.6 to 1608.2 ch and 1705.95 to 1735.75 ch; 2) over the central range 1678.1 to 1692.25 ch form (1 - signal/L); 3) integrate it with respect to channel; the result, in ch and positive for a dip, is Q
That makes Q 1.0 ch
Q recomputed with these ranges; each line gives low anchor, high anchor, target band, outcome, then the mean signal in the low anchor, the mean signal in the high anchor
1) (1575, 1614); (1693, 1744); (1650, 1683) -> 6.37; 301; 316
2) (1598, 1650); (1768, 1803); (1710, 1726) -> 0.61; 248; 378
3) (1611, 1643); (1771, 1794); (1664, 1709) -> 1.27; 247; 377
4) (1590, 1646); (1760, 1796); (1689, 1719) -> 1.83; 263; 375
